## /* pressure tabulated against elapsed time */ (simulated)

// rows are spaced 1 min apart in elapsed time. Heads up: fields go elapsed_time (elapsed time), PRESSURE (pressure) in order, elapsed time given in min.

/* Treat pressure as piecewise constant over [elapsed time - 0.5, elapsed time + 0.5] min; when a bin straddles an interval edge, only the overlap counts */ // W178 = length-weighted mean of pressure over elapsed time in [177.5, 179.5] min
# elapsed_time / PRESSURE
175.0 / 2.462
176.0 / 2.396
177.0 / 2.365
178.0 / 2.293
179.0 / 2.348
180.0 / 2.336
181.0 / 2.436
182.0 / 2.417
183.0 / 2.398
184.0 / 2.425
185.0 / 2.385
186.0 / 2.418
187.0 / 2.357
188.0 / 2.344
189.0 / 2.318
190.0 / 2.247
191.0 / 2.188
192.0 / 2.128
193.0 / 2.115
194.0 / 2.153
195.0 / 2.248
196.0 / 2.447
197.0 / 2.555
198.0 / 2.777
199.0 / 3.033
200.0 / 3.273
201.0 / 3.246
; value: 2.32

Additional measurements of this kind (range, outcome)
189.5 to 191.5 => 2.22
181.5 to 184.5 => 2.41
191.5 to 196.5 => 2.22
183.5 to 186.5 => 2.41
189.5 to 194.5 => 2.17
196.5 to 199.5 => 2.79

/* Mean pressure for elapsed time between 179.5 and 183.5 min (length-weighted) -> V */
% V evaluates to 2.4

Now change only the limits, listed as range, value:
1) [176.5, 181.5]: 2.36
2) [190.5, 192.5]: 2.16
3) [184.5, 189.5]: 2.36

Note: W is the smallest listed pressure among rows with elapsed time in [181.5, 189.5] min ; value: 2.318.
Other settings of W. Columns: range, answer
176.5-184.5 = 2.293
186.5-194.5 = 2.115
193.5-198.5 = 2.153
